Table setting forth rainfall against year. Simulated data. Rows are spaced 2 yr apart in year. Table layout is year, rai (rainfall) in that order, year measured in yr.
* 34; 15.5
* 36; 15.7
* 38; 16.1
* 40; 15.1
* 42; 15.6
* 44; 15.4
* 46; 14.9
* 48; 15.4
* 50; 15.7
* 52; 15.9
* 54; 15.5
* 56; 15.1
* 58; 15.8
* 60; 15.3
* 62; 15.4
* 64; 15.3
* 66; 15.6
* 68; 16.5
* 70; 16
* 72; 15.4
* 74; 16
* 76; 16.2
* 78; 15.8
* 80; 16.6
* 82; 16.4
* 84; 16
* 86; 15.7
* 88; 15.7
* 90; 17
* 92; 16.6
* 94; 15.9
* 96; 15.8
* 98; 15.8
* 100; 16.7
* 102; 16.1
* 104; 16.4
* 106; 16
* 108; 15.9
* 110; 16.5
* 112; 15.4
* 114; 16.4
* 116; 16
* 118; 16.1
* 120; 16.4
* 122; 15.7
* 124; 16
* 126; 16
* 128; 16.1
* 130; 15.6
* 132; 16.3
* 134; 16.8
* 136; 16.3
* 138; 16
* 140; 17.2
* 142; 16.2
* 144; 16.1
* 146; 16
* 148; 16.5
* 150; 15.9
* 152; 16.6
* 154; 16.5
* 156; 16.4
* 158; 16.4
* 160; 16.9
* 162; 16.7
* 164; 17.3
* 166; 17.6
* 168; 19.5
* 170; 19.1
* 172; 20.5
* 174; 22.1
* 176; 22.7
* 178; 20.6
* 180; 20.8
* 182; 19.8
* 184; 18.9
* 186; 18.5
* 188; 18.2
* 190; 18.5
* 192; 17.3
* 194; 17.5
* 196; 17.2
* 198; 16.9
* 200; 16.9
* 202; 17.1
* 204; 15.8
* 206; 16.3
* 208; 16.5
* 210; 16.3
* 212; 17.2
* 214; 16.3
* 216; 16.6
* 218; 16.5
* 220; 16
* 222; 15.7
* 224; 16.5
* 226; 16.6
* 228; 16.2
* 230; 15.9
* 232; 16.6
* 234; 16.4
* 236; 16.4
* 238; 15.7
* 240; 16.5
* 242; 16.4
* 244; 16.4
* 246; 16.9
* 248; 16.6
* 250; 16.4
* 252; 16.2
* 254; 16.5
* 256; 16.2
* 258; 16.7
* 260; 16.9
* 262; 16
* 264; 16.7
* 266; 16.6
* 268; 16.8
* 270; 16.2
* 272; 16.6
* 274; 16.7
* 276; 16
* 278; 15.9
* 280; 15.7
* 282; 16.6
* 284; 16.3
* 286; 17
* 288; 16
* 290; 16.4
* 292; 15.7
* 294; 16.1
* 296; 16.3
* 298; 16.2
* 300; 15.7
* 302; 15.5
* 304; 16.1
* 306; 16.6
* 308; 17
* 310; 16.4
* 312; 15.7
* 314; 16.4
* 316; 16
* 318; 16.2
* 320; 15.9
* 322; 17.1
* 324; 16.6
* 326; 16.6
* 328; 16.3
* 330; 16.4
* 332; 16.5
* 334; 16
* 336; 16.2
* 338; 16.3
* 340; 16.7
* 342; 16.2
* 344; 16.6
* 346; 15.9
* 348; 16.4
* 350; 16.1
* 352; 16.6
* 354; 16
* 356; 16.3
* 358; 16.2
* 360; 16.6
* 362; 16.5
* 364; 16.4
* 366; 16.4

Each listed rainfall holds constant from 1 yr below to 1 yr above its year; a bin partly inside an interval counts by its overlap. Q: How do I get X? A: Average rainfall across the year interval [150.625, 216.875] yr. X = 17.9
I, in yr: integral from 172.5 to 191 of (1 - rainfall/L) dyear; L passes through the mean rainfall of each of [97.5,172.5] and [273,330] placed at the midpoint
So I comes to -3.99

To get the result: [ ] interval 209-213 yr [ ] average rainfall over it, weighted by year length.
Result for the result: 16.8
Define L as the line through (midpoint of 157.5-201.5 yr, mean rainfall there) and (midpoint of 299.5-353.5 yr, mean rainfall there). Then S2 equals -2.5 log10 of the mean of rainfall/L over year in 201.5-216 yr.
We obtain 0.11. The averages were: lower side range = 18.6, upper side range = 16.3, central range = 16.5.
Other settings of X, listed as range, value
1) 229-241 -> 16.2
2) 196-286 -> 16.4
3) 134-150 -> 16.3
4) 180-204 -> 17.9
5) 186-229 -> 16.8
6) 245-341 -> 16.3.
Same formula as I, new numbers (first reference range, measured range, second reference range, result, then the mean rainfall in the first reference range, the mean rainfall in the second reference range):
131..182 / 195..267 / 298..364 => 2.84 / 17.8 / 16.3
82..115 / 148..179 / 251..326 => -3.96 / 16.1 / 16.3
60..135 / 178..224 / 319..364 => -3.36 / 16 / 16.4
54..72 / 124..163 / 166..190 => 4.76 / 15.6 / 19.9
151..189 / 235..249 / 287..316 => 0.71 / 18.7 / 16.1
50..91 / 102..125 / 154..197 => 1.24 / 15.9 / 18.6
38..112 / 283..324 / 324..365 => 0.08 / 15.9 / 16.3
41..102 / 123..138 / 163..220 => 0.72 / 15.8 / 18.1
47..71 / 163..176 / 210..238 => -2.82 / 15.6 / 16.4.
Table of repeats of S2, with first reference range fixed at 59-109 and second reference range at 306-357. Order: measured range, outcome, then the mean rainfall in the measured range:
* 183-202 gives -0.101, 17.7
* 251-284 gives -0.009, 16.4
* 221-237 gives -0.006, 16.3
